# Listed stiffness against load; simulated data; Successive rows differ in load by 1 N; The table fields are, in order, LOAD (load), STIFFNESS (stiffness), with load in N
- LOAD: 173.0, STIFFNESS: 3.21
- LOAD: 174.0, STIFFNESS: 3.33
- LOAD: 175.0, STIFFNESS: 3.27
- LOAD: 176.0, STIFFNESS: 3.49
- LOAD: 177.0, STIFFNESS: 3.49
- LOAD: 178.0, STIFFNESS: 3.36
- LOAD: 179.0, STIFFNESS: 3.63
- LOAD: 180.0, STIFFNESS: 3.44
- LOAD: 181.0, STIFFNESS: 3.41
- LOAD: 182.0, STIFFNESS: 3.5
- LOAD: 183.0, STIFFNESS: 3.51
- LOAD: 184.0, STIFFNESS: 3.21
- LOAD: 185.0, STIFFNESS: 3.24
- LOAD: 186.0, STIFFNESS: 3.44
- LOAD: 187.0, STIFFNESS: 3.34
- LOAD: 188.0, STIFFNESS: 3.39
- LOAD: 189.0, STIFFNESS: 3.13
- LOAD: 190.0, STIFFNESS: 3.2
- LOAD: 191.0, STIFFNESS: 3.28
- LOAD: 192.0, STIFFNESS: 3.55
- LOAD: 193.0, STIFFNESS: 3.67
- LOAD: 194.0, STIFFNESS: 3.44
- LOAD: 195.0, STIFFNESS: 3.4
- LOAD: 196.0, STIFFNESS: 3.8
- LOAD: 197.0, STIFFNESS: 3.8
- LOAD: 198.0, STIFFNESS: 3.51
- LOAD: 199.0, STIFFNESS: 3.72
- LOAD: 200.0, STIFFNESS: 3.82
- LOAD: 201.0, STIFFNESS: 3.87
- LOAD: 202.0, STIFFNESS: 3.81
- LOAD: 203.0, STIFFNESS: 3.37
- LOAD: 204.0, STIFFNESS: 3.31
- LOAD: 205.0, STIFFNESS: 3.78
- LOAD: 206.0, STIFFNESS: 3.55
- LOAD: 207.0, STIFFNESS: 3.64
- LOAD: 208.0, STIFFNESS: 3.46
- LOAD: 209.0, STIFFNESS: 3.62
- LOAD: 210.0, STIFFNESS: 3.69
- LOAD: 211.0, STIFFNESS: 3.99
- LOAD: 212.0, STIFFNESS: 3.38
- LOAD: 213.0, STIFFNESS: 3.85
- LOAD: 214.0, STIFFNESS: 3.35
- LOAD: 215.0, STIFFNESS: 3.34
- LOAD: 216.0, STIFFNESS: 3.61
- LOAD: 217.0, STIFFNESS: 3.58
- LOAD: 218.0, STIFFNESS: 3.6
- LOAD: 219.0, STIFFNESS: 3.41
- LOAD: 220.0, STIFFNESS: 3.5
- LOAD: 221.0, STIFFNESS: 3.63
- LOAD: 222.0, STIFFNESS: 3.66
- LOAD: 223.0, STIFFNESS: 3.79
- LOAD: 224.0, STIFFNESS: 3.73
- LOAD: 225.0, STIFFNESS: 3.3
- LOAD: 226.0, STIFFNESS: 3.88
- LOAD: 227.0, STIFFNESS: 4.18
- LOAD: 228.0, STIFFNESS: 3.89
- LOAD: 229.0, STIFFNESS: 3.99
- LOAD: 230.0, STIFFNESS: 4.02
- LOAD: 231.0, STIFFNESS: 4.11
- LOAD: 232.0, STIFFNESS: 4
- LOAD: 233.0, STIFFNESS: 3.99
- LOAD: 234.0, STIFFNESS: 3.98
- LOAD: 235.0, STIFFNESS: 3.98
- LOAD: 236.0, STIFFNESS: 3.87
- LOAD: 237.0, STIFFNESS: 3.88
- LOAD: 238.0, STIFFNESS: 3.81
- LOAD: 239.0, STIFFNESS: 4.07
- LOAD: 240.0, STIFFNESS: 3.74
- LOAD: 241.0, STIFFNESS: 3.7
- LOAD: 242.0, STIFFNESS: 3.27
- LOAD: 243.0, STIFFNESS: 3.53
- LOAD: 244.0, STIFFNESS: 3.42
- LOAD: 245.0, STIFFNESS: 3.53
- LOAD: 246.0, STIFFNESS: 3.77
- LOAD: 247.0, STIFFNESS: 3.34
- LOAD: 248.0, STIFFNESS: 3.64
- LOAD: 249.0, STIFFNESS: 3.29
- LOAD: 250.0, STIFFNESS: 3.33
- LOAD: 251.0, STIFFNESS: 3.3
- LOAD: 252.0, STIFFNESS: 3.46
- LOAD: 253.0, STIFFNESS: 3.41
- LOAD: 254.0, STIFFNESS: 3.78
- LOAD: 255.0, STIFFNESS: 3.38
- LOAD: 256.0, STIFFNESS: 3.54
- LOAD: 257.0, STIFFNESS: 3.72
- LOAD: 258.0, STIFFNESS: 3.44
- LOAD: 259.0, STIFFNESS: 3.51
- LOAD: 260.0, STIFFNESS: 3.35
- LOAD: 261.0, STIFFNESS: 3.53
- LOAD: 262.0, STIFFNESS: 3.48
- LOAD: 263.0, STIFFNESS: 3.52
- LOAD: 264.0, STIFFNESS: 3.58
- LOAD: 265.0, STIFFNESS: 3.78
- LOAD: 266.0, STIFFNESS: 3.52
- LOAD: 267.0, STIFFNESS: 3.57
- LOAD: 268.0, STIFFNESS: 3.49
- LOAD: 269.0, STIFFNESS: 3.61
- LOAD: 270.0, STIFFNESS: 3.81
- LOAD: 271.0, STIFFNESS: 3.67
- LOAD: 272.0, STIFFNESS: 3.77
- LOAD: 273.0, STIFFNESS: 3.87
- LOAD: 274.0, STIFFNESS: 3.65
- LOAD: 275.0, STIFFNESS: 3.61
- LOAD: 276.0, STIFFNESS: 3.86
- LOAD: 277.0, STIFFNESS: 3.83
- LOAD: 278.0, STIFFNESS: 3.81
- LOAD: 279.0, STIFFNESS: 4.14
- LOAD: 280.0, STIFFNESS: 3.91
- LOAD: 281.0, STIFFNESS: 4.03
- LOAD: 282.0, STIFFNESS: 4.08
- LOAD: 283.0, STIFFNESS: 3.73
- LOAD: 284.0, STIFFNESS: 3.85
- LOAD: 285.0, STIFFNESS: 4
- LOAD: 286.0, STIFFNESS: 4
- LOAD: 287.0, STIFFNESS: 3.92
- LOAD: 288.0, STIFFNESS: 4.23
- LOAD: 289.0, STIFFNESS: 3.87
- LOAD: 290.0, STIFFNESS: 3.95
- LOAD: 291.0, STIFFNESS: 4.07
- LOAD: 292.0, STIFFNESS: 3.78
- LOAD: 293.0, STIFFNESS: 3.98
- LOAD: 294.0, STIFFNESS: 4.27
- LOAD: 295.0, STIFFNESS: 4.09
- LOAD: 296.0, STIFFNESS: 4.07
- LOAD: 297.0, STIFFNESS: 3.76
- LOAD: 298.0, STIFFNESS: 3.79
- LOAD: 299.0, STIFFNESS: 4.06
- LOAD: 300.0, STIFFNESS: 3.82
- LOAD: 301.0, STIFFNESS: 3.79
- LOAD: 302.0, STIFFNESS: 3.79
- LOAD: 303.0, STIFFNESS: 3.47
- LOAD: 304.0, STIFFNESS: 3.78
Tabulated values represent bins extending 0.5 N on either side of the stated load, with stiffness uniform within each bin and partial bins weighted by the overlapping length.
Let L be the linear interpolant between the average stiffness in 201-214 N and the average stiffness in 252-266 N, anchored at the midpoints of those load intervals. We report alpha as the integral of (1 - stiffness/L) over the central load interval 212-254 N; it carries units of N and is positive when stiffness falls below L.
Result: -1.1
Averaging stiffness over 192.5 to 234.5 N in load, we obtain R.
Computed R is 3.69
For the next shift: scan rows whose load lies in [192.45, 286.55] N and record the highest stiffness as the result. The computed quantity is 4.18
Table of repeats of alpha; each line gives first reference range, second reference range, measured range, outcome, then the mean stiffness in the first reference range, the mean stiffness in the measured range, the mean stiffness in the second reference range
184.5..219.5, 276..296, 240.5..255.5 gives 1.20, 3.54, 3.48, 3.98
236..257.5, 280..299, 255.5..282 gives 0.67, 3.57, 3.68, 3.97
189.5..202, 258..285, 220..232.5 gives -0.65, 3.6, 3.83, 3.71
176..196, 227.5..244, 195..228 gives -0.05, 3.41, 3.64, 3.85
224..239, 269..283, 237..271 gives 2.79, 3.92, 3.56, 3.84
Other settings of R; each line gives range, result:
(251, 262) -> 3.5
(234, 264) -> 3.58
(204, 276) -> 3.65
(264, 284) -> 3.77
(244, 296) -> 3.72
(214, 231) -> 3.7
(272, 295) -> 3.93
